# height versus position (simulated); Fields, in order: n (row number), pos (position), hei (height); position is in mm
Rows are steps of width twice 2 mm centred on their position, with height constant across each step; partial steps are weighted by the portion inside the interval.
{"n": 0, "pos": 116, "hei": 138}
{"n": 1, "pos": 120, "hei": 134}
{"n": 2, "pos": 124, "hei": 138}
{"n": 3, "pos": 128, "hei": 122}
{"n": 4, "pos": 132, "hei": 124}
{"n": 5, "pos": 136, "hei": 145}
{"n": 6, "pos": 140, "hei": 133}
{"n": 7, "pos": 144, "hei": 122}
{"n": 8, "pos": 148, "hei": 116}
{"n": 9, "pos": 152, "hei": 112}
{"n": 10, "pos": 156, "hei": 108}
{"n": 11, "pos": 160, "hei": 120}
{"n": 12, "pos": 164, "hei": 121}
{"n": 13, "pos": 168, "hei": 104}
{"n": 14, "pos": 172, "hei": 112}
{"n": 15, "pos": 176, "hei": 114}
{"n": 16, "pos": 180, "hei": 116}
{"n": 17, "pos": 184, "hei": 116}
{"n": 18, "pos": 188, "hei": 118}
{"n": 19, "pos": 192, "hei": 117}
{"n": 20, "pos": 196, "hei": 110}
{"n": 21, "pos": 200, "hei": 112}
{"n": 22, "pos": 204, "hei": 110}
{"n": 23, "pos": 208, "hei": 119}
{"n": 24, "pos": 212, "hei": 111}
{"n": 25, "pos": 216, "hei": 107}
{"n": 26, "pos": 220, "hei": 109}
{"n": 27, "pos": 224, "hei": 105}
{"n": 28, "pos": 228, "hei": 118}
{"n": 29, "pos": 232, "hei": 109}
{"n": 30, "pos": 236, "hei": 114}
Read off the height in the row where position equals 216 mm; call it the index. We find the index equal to 107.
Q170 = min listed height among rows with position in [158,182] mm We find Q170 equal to 104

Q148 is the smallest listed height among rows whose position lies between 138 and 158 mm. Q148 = 108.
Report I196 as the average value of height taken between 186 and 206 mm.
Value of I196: 113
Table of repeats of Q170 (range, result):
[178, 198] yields 110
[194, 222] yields 107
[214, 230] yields 105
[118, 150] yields 116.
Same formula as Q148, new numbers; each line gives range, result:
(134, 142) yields 133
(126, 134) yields 122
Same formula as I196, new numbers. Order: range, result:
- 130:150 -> 128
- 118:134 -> 130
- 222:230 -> 112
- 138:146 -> 128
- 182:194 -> 117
